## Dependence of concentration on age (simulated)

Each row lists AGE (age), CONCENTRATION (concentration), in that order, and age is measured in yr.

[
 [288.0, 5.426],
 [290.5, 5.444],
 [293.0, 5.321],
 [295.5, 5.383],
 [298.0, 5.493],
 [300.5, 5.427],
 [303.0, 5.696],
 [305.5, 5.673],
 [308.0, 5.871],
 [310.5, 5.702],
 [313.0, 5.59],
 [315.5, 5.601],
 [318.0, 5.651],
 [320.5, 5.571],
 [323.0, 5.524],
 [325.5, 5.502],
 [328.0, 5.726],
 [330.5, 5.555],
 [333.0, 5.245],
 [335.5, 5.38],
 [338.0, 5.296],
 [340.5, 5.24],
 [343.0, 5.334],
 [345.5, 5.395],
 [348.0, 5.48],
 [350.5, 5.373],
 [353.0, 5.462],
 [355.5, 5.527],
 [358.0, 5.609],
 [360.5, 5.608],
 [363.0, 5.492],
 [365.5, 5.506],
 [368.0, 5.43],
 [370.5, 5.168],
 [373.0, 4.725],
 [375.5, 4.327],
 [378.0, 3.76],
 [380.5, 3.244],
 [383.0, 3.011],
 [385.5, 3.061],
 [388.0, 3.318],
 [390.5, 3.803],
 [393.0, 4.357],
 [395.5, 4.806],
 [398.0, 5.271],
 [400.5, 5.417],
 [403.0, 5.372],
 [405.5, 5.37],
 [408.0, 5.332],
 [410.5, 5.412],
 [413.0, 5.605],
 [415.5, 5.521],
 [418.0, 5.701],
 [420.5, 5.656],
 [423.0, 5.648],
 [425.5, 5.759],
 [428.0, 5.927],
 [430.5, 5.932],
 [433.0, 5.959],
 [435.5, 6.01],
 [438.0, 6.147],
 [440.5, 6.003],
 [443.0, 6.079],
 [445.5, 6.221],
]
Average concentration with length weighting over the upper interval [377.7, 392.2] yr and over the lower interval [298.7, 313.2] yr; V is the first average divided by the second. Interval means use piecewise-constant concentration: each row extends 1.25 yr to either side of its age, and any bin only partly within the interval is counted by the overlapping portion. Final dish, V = 0.6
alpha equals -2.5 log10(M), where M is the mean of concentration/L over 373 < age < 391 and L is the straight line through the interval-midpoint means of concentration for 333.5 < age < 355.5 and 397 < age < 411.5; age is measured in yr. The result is 0.44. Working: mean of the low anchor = 5.37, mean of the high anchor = 5.36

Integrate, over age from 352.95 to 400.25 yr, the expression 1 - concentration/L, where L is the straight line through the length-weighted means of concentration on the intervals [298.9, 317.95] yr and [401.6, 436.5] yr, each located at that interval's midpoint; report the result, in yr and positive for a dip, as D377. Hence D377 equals 8.8 yr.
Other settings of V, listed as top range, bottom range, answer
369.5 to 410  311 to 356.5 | 0.81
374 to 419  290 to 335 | 0.83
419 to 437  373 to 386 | 1.61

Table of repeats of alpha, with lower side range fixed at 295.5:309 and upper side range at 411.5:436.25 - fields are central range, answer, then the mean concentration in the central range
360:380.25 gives 0.16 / 4.89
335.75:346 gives 0.07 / 5.32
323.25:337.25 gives 0.03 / 5.48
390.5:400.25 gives 0.20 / 4.74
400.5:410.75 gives 0.07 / 5.37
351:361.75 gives 0.03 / 5.54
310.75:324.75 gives 0.01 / 5.59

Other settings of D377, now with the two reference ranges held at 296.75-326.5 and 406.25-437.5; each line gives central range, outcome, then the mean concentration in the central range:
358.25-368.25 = 0.2 yr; 5.53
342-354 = 0.5 yr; 5.41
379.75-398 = 6.1 yr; 3.78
